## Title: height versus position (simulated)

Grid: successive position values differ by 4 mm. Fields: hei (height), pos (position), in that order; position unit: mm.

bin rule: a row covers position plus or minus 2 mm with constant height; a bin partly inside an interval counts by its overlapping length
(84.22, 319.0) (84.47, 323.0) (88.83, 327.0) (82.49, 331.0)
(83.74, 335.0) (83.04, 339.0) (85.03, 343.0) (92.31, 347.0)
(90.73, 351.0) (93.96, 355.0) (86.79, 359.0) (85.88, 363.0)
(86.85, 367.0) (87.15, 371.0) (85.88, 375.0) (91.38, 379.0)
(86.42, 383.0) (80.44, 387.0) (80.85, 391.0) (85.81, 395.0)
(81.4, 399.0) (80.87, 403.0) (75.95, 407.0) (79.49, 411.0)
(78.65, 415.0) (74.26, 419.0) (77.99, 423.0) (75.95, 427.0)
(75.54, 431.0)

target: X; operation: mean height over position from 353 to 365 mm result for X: 88.9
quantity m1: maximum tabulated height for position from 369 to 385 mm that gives 91.38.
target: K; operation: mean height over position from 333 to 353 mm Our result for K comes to 87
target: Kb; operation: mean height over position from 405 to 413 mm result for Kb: 77.7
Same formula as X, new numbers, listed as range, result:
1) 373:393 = 85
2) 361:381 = 87.4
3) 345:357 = 92.3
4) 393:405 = 82.7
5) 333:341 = 83.4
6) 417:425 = 76.1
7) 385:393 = 80.6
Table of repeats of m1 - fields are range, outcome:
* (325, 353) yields 92.31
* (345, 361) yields 93.96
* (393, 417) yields 85.81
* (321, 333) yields 88.83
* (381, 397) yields 86.42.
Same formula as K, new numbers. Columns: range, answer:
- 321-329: 86.7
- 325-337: 85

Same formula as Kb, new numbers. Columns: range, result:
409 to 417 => 79.1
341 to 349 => 88.7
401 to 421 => 77.8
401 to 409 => 78.4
